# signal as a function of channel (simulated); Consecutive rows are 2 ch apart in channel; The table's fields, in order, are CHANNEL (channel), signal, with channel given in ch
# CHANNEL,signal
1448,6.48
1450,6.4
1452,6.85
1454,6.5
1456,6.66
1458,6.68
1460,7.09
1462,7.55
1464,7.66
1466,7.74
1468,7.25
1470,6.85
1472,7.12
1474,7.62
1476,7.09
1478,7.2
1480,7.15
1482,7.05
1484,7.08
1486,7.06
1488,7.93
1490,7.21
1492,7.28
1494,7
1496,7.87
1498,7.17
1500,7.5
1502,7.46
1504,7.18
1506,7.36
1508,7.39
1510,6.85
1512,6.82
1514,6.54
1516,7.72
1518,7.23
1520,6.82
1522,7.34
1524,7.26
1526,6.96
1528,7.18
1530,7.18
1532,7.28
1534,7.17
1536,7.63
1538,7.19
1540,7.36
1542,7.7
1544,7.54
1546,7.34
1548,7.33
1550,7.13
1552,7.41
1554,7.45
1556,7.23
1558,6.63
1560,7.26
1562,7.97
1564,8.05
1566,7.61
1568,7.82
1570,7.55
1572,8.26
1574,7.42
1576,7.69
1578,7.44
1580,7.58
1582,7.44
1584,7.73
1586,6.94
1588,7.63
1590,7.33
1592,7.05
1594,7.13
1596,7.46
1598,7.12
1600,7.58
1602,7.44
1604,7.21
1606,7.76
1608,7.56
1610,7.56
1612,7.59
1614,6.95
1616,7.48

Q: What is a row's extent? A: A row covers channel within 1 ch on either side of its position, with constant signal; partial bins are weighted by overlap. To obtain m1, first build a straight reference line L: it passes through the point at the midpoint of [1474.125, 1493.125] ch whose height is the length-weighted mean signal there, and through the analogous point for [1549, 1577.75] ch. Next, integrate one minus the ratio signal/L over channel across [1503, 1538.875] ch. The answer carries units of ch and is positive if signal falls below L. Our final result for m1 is 1.0 ch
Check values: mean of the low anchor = 7.24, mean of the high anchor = 7.53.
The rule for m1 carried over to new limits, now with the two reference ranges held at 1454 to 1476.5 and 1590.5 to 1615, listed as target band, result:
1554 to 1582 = -0.9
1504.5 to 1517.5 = 0.2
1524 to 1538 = 0.1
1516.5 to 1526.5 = 0.1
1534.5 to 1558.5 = -0.2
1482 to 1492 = -0.1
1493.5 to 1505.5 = -0.3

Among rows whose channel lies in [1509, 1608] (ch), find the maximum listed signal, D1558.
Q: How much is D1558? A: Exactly 8.26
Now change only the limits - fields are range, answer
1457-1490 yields 7.93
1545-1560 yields 7.45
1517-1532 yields 7.34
